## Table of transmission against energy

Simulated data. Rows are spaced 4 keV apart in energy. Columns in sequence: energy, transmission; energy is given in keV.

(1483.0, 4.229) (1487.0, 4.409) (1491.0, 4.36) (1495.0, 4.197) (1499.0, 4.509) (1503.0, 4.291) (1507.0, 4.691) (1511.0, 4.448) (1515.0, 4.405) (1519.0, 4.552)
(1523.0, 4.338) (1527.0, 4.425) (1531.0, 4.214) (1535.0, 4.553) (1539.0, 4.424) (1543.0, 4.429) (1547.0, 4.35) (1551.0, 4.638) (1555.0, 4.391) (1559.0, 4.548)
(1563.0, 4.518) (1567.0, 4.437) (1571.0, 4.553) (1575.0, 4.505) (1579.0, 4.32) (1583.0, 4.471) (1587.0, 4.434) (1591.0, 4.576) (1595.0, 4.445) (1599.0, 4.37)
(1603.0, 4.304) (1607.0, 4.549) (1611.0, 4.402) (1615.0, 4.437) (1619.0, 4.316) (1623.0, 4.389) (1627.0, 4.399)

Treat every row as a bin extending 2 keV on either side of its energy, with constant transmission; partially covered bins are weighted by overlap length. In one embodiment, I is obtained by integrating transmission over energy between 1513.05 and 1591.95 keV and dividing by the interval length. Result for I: 4.45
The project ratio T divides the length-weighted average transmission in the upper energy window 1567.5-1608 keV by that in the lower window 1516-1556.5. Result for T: 1.00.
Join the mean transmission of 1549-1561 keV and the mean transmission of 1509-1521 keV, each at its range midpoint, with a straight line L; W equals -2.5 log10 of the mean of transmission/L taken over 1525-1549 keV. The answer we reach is 0.02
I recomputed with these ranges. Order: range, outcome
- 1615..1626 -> 4.37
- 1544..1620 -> 4.45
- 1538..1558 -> 4.45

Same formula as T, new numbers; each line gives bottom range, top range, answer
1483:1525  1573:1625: 1.00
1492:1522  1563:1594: 1.01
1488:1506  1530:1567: 1.02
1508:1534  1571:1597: 1.01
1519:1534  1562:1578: 1.03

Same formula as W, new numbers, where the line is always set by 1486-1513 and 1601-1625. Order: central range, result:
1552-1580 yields -0.02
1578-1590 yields -0.01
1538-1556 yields -0.01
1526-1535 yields 0.01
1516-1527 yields -0.01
